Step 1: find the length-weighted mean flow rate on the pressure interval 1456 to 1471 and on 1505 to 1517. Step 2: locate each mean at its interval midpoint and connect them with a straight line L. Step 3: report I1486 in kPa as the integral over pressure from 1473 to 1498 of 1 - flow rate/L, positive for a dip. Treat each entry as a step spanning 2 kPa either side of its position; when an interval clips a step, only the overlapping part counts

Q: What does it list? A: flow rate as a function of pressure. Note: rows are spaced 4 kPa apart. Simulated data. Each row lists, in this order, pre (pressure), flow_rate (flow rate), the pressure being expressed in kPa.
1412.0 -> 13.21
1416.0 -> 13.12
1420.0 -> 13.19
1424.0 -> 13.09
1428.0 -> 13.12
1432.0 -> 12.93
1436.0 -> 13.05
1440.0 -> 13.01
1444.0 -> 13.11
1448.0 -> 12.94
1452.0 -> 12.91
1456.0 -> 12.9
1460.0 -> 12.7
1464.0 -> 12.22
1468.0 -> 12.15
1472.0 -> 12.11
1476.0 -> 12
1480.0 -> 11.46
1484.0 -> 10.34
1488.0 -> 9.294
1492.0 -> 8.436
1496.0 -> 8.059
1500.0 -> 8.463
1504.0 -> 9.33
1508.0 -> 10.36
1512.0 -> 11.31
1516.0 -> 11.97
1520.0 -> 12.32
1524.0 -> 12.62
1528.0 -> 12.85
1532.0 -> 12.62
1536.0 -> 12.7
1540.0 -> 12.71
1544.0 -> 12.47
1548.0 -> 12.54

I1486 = 3.7 kPa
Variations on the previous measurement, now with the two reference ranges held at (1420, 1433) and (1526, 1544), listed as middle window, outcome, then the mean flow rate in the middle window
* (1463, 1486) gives 2.2 kPa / 11.7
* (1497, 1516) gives 4.2 kPa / 9.99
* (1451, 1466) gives 0.3 kPa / 12.7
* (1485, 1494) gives 2.7 kPa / 9.03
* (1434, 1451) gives 0.0 kPa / 13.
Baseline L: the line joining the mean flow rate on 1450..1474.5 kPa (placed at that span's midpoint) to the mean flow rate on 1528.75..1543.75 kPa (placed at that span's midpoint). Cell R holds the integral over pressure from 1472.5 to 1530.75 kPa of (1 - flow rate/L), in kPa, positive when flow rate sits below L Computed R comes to 8.8 kPa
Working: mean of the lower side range 12.5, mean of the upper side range 12.7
